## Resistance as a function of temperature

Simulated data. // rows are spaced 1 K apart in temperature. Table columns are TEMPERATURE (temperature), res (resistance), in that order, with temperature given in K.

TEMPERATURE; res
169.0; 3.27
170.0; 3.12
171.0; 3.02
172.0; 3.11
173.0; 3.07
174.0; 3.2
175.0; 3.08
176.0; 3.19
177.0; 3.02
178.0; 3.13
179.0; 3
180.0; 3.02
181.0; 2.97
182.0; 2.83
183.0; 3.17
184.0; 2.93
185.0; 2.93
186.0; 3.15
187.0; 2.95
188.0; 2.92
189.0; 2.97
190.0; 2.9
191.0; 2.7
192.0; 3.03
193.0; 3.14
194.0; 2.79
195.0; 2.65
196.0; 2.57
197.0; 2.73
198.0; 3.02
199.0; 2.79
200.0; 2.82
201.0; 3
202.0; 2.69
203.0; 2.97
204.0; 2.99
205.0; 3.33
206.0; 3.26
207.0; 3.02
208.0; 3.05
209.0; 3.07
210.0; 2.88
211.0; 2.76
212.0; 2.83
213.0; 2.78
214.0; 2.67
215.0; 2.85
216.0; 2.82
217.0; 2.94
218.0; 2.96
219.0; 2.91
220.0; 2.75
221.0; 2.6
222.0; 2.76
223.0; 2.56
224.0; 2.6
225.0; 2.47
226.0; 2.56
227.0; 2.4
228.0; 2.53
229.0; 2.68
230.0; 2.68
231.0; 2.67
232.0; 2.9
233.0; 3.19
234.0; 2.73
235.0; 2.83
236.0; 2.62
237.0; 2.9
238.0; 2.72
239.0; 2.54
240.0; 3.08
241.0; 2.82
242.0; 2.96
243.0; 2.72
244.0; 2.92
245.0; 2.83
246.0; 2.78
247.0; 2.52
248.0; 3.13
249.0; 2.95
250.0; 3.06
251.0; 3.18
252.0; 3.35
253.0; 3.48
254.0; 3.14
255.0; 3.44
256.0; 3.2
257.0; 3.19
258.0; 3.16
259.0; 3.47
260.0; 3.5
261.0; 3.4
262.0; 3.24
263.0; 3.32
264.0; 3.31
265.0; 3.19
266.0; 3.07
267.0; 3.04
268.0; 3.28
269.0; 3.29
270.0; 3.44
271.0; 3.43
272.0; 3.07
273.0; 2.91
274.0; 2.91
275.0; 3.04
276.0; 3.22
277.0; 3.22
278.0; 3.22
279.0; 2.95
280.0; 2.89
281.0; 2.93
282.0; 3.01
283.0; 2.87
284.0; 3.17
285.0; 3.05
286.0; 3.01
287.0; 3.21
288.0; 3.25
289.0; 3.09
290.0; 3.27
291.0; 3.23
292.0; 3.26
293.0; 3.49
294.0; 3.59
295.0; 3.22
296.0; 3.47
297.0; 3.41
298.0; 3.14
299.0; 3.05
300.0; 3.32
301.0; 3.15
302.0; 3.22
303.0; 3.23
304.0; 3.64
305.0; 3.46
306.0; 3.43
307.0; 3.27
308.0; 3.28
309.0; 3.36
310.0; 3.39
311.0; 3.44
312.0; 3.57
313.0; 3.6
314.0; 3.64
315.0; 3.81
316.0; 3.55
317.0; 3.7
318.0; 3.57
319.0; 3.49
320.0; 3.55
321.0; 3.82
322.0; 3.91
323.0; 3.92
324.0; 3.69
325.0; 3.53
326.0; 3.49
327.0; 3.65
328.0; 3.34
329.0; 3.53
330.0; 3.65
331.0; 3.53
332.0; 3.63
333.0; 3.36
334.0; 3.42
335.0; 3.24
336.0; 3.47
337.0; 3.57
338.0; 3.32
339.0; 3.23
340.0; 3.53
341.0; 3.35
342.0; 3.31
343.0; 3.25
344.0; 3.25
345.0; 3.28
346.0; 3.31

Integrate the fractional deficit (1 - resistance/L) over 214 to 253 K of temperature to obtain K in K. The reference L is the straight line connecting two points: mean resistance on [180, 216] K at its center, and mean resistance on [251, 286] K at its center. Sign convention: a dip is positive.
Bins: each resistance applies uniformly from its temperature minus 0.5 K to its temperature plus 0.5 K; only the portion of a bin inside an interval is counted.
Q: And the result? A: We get 3.1 K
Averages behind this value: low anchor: 2.92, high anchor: 3.19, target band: 2.81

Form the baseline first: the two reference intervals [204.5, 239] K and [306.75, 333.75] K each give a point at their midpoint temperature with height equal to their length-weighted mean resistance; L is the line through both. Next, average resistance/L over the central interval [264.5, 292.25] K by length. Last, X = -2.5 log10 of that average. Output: 0.04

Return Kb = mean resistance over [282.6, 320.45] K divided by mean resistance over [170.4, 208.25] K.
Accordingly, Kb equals 1.13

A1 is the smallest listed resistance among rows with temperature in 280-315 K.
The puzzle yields 2.87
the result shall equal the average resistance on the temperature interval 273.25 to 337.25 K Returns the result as 3.37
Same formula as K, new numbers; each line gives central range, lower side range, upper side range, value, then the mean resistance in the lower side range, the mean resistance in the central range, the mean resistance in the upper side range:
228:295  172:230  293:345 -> 2.21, 2.88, 3.08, 3.46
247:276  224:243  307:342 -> -2.27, 2.73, 3.21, 3.53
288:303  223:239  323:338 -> -0.25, 2.69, 3.28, 3.51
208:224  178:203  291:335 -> 1.14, 2.91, 2.81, 3.48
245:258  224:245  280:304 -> -1.02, 2.74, 3.11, 3.2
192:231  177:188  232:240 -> 1.20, 3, 2.81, 2.82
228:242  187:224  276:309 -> 0.92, 2.87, 2.79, 3.22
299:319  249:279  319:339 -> 0.03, 3.22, 3.45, 3.55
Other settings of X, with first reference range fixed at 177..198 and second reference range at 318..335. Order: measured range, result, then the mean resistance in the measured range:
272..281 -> 0.10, 3.04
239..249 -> 0.12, 2.85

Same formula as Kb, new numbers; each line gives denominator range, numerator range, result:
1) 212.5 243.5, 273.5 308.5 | 1.17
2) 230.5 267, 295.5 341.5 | 1.14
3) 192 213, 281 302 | 1.10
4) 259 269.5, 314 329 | 1.11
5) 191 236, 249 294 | 1.13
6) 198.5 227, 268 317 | 1.15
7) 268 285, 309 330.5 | 1.16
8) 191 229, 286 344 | 1.22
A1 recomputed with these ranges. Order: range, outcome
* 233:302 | 2.52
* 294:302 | 3.05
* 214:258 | 2.4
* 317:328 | 3.34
